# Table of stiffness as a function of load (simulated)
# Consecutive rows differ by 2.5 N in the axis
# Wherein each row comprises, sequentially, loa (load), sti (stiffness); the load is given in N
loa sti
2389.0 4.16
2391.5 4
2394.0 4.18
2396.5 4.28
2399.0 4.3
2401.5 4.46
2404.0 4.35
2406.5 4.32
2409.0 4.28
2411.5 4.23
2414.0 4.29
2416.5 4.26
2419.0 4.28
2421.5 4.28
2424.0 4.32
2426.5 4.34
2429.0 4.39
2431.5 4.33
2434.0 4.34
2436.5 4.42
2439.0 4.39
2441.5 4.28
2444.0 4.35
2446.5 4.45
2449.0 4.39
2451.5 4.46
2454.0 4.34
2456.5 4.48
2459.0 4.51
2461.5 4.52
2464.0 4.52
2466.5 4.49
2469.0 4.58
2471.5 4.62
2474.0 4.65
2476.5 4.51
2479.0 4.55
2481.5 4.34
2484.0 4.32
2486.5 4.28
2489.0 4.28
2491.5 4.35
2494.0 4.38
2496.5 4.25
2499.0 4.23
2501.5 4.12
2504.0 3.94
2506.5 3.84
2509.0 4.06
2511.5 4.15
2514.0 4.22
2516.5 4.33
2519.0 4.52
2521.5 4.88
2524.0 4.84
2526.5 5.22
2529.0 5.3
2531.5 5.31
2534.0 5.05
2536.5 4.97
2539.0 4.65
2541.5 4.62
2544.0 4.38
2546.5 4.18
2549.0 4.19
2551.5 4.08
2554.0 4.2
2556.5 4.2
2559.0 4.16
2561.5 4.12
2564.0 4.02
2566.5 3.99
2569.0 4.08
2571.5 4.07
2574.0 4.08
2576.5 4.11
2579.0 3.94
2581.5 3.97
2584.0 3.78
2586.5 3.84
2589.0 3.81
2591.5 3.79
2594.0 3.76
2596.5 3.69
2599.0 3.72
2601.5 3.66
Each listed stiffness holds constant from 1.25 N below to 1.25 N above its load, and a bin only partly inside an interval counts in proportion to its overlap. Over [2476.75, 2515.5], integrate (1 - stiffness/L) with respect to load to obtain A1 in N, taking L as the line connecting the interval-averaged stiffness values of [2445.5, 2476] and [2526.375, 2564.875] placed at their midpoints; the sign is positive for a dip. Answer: 2.4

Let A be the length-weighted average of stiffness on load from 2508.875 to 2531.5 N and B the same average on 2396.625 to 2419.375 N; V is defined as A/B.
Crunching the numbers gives 1.09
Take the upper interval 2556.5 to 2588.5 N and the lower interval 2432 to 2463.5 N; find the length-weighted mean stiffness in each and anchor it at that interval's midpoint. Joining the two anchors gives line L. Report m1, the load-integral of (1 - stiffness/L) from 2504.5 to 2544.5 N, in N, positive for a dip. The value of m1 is -4.5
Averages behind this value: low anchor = 4.41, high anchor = 4.02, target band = 4.64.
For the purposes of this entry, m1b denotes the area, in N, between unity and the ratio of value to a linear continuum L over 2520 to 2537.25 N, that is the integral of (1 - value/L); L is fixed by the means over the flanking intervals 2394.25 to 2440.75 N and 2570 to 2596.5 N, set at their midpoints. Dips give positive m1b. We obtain -4.4 N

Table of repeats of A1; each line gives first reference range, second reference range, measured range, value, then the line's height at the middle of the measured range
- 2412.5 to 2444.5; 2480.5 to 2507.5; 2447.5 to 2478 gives -1.70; 4.27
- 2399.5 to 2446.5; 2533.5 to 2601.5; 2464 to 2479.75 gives -1.14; 4.26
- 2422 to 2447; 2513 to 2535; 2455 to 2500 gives 1.54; 4.6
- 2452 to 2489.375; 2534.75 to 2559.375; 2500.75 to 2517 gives 1.26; 4.43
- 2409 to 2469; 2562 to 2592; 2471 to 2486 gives -0.78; 4.26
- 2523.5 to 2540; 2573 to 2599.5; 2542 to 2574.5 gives 2.39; 4.48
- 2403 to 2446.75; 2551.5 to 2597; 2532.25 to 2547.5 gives -2.28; 4.06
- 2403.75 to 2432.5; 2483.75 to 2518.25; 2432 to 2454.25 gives -0.56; 4.27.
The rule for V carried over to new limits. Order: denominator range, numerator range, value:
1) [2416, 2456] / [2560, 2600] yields 0.90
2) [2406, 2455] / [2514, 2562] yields 1.06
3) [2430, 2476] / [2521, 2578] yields 1.00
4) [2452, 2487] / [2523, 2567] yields 1.01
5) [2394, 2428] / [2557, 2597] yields 0.92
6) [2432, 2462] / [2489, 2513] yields 0.94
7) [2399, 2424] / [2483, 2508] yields 0.97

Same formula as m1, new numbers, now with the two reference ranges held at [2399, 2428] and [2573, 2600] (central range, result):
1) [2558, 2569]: -0.4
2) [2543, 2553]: -0.6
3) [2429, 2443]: -0.3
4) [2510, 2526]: -1.9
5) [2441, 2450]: -0.3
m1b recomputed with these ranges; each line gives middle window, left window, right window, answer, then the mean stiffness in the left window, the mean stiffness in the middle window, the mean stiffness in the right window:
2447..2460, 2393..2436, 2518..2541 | 0.3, 4.31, 4.44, 4.96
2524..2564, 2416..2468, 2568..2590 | -4.8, 4.39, 4.57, 3.96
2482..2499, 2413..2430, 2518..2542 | 1.5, 4.31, 4.31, 4.95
